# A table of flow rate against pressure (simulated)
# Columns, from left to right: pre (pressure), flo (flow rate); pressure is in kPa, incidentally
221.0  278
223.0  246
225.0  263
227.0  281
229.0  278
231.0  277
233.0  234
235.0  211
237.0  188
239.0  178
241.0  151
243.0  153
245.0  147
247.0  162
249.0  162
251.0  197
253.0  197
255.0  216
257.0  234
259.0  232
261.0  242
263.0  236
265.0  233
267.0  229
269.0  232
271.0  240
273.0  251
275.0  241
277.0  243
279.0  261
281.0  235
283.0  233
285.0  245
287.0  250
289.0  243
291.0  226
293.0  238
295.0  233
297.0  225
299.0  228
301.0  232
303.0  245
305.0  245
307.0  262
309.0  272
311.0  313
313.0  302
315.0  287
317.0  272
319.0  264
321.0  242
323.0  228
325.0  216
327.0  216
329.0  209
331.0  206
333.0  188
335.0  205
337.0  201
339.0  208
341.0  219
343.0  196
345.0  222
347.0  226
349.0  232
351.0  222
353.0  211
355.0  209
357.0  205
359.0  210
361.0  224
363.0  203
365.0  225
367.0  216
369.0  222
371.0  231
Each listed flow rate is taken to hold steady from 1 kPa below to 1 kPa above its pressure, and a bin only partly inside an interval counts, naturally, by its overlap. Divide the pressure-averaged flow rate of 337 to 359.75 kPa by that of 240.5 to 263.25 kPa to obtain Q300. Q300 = 1.11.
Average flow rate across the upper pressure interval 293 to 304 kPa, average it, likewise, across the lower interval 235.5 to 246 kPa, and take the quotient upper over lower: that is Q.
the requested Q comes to 1.41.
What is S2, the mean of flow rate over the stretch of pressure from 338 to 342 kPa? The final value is 214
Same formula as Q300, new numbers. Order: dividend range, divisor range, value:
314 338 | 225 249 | 1.11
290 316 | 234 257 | 1.41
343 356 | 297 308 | 0.91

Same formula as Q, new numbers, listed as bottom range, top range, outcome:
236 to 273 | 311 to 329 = 1.25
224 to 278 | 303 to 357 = 1.07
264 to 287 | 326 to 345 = 0.86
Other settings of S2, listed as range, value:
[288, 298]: 233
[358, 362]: 217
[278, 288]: 245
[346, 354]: 223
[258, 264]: 237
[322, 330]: 217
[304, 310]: 260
